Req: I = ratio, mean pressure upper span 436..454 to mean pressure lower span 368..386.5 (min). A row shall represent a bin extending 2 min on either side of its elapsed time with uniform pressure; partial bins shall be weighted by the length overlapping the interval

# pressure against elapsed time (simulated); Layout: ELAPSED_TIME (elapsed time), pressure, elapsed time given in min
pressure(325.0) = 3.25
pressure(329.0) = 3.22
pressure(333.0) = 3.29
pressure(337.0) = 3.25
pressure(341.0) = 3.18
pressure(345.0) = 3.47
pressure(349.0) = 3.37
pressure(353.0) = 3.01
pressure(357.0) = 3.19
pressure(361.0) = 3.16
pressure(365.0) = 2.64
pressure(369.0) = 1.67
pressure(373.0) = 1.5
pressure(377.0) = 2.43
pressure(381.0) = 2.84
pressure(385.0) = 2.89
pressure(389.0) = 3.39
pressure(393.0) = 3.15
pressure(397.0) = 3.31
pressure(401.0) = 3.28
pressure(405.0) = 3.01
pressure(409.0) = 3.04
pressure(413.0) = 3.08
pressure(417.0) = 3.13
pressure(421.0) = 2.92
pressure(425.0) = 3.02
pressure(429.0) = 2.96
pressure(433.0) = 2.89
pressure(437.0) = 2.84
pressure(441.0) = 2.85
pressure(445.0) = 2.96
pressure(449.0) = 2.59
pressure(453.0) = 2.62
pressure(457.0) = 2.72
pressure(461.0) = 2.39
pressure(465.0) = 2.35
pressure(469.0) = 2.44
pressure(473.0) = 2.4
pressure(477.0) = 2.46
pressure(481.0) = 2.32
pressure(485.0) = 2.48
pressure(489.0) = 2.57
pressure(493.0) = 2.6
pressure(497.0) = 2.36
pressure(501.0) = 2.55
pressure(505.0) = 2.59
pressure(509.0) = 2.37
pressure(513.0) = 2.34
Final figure 1.2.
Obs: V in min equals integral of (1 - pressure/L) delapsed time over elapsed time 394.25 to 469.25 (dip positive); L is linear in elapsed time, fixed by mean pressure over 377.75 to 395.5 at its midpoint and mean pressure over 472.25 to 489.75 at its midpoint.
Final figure -3.4 min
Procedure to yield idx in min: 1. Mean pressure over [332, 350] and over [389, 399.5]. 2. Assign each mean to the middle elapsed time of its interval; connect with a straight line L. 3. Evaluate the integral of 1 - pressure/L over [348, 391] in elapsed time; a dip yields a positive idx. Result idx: 7.4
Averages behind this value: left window 3.31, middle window 2.72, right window 3.26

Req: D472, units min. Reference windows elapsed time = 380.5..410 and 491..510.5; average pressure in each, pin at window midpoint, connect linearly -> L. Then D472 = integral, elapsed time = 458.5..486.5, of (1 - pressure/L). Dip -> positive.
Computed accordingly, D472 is 2.7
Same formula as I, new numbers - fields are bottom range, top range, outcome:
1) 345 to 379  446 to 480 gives 0.94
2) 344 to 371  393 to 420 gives 1.08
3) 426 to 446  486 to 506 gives 0.87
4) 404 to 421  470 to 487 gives 0.79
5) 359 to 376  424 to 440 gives 1.29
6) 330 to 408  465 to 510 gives 0.83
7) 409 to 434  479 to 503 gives 0.82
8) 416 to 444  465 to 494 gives 0.84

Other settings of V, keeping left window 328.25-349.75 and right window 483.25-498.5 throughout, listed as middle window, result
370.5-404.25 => 2.2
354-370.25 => 2.3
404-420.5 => -0.8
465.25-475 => 0.8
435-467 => 0.6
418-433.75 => -0.7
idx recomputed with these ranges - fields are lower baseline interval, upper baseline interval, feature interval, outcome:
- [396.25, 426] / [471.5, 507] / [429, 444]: 0.1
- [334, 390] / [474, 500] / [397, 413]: -2.4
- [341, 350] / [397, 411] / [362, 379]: 6.0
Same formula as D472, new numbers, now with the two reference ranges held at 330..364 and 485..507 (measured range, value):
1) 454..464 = 0.60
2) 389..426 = -2.27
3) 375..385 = 1.24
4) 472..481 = 0.72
